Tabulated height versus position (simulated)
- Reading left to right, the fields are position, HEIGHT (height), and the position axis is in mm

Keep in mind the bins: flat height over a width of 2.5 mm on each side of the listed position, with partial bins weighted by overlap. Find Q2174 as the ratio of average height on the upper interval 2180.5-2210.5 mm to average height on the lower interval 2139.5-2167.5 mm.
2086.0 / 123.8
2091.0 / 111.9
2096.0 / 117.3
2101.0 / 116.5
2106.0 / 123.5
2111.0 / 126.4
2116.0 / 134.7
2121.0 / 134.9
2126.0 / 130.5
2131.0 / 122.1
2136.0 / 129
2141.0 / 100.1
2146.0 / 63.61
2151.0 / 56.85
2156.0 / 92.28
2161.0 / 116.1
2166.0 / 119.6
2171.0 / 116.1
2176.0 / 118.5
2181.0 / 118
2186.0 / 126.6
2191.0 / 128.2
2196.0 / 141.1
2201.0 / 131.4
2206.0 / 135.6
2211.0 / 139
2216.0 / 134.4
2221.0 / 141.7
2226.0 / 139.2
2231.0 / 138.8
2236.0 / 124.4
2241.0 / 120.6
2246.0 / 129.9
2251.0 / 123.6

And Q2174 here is 1.5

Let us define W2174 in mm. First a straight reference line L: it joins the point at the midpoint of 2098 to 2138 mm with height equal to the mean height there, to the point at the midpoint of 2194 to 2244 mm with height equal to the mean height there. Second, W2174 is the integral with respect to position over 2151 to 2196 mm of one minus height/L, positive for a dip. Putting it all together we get 5.60 mm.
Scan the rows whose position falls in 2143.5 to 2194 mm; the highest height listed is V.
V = 128.2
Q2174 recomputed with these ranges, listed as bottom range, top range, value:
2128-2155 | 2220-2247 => 1.39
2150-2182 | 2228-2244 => 1.20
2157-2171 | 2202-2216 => 1.19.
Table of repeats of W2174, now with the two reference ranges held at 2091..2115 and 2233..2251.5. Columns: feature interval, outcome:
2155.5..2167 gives 1.1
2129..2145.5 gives 1.5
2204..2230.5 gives -2.9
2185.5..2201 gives -1.1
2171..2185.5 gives 0.5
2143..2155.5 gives 5.7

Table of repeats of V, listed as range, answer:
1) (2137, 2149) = 100.1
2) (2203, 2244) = 141.7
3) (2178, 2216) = 141.1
